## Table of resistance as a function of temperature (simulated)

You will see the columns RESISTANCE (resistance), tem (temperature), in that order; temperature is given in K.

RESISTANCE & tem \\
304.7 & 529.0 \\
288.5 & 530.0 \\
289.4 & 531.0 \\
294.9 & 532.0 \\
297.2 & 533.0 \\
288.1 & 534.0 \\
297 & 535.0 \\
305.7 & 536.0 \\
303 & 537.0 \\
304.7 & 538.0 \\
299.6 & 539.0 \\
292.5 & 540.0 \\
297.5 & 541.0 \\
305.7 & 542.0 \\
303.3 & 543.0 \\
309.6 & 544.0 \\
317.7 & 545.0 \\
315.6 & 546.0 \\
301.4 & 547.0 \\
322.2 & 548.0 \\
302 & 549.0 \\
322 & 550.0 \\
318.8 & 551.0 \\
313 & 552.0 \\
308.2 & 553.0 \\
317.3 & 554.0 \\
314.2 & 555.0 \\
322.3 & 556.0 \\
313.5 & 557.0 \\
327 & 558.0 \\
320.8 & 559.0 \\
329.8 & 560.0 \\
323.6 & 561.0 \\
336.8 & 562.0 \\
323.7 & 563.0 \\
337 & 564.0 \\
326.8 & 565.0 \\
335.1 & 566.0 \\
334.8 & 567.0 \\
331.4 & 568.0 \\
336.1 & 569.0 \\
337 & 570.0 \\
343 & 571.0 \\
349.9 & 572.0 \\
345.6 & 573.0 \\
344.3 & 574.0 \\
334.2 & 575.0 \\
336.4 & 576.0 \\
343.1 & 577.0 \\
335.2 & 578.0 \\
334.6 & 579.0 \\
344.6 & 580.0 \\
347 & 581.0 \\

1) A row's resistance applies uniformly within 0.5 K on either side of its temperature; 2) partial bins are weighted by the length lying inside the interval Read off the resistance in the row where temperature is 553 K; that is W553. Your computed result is 308.2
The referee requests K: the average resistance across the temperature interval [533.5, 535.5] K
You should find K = 293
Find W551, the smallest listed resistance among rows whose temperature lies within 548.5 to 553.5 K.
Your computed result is 302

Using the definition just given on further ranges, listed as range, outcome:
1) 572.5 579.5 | 334.2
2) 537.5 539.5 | 299.6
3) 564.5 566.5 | 326.8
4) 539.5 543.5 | 292.5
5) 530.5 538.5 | 288.1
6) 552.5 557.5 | 308.2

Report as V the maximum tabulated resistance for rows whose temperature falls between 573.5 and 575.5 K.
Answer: 344.3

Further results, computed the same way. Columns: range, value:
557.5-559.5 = 327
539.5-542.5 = 305.7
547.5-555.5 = 322.2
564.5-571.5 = 343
